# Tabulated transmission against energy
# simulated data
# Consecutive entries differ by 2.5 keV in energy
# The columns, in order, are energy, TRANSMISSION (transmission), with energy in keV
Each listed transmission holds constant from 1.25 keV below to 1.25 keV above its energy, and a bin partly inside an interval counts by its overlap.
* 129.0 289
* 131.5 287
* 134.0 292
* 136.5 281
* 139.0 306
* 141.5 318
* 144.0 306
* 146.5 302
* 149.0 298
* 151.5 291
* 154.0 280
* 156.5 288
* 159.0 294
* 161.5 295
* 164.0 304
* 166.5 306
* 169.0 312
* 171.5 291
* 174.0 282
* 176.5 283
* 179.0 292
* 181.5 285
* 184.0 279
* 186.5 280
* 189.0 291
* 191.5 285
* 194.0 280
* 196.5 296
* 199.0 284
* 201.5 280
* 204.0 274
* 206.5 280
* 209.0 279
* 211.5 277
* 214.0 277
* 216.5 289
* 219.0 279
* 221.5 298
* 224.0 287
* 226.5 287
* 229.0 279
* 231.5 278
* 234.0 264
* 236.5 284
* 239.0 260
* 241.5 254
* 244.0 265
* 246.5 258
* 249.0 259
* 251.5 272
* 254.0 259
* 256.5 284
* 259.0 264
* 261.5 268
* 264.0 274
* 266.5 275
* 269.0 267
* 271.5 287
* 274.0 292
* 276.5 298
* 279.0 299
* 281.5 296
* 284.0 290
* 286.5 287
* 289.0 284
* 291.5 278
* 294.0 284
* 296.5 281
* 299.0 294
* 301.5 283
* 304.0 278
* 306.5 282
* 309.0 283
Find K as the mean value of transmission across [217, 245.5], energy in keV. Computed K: 276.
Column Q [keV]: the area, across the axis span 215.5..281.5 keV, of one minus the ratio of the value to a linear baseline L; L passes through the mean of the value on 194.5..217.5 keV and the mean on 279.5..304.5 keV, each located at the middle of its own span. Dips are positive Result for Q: 1.7 keV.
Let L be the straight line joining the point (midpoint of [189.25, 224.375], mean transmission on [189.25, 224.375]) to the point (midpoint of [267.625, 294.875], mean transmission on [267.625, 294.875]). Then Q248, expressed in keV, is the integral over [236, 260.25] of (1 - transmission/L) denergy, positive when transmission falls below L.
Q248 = 1.7 keV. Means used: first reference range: 283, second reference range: 287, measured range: 265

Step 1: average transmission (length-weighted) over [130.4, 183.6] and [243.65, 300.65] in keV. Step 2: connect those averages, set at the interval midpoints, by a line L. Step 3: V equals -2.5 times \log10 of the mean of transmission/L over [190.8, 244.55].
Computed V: 0.029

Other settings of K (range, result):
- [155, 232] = 287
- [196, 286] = 278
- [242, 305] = 279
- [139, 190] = 294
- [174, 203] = 285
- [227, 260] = 268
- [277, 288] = 293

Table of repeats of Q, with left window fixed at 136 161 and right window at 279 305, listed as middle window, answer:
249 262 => 0.9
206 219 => 0.5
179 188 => 0.3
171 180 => 0.3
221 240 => 0.8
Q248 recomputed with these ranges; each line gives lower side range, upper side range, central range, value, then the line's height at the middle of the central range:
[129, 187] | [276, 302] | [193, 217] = 0.9 keV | 292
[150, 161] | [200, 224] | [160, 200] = -0.6 keV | 286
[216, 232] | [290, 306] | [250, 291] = 0.4 keV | 284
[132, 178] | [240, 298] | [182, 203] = 0.4 keV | 290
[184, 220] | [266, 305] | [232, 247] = 1.0 keV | 284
